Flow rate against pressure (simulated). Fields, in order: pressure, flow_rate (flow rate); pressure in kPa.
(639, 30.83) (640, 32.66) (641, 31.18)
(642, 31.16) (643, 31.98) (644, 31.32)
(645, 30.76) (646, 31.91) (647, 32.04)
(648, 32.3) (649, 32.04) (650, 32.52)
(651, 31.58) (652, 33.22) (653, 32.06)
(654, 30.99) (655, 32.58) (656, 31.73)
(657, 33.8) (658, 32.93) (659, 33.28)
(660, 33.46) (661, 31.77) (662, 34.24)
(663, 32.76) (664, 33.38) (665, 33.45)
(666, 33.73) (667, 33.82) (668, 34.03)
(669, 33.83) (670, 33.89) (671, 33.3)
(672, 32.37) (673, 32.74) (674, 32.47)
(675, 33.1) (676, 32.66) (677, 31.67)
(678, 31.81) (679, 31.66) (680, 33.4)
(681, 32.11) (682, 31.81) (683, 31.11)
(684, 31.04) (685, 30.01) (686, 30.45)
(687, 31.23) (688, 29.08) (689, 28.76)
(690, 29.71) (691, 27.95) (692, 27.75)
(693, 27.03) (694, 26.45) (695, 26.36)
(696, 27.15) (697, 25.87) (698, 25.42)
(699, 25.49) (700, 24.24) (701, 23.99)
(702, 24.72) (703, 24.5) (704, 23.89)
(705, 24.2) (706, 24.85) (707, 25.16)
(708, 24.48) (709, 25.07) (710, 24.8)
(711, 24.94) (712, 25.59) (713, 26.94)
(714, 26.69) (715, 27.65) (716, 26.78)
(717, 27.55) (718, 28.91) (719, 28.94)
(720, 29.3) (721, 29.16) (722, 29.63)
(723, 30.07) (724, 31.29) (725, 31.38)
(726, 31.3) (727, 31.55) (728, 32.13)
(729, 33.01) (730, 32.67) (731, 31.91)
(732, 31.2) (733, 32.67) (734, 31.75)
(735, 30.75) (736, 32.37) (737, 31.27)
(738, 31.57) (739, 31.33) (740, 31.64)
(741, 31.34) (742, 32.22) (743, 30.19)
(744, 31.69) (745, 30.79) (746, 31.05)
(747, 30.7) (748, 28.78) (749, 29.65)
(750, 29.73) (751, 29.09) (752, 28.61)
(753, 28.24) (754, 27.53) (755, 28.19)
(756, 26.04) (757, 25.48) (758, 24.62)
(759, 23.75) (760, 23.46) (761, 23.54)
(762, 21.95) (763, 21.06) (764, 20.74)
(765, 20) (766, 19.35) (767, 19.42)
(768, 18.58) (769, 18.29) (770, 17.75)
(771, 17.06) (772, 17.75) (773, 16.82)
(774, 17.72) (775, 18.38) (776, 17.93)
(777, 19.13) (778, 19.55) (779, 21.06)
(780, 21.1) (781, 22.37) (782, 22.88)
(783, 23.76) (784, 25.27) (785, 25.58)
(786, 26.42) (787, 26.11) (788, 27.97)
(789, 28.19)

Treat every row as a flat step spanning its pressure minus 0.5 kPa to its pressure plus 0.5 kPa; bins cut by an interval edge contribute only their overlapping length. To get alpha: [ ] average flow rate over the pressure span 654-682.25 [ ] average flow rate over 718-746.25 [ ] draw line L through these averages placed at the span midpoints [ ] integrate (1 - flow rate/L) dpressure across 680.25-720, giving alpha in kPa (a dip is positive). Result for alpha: 6.0 kPa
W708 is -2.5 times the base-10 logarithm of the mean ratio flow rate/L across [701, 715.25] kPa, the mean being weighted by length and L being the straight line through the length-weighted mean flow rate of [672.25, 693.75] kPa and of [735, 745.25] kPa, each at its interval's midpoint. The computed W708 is 0.23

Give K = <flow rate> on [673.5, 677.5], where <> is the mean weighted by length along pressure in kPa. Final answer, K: 32.5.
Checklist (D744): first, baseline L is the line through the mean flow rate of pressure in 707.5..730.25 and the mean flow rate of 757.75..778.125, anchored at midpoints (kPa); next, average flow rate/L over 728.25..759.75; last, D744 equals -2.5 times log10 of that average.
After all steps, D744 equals -0.24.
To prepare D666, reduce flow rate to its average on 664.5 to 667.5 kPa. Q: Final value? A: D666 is 33.7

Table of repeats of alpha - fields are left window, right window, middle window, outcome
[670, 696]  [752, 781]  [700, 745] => -4.9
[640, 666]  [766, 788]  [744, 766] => -3.3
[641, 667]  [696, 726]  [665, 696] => -1.4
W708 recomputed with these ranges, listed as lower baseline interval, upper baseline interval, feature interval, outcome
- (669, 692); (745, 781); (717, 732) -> -0.14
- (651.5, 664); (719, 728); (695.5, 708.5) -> 0.24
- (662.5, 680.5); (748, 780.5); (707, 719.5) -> 0.07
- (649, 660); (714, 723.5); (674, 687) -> -0.03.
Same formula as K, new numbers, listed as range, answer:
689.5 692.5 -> 28.5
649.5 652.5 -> 32.4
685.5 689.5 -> 29.9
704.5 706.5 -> 24.5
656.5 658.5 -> 33.4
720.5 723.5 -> 29.6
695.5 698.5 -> 26.1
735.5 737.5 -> 31.8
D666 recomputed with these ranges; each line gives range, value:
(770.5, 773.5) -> 17.2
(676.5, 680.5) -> 32.1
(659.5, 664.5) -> 33.1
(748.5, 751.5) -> 29.5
